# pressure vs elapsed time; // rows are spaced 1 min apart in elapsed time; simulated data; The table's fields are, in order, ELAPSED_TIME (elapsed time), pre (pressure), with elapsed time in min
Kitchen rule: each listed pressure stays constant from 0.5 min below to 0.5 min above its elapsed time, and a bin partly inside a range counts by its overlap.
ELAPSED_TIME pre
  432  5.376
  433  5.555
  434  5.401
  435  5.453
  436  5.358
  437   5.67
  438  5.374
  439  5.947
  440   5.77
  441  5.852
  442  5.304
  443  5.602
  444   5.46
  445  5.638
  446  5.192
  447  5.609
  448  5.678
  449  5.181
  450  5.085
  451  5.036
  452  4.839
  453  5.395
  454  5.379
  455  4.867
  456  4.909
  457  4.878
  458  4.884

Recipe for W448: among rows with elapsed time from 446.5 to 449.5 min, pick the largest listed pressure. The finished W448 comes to 5.678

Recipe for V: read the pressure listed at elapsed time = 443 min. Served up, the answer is 5.602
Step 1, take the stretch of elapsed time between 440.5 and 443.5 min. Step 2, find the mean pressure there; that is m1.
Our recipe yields 5.59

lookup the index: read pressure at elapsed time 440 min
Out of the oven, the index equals 5.77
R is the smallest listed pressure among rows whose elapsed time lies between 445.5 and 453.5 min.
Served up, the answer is 4.839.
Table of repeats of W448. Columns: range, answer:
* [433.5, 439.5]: 5.947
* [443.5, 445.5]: 5.638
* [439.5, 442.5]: 5.852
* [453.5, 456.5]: 5.379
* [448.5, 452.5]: 5.181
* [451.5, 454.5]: 5.395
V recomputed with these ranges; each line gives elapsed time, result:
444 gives 5.46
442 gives 5.304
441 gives 5.852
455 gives 4.867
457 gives 4.878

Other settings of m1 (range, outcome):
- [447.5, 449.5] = 5.43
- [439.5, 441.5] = 5.81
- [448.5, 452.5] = 5.04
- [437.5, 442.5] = 5.65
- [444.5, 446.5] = 5.42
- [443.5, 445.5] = 5.55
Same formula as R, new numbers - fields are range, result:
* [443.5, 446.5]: 5.192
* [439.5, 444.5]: 5.304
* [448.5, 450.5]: 5.085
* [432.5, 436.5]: 5.358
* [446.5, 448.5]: 5.609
